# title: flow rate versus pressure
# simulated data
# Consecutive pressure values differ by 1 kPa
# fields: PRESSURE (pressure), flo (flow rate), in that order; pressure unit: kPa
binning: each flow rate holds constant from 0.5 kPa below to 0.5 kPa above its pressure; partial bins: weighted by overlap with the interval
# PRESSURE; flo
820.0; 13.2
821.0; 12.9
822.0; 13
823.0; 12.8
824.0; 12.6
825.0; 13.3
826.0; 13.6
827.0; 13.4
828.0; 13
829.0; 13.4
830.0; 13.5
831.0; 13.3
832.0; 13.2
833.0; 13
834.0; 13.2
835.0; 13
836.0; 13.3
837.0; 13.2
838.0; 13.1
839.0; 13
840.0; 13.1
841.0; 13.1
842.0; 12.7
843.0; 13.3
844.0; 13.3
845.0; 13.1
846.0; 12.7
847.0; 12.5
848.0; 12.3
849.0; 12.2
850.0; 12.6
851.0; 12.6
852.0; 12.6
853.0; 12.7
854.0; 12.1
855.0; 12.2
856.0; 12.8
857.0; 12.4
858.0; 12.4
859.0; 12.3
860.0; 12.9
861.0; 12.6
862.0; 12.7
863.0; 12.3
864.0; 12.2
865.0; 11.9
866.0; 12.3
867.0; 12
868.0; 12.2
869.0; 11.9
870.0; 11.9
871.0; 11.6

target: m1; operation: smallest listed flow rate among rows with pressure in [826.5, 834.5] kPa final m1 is 13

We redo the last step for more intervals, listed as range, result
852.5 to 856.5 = 12.1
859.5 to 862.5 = 12.6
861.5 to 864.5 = 12.2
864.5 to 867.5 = 11.9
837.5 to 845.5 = 12.7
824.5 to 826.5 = 13.3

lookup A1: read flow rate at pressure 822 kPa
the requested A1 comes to 13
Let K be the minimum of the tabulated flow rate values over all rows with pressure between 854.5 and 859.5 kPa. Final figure 12.2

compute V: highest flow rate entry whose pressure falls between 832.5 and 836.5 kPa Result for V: 13.3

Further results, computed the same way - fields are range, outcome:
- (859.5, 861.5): 12.9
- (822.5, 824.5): 12.8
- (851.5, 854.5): 12.7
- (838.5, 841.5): 13.1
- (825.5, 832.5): 13.6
